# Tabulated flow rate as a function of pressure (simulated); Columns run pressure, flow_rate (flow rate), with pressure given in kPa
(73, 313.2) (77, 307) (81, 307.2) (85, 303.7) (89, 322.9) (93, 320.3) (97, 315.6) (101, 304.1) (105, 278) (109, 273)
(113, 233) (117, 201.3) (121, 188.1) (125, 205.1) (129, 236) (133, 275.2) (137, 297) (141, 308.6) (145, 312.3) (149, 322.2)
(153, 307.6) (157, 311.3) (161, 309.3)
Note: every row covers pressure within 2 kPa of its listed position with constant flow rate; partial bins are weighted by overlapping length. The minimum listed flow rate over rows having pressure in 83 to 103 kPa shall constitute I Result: 303.7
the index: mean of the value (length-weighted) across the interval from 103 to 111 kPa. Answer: 276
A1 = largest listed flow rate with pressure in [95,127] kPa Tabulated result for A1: 315.6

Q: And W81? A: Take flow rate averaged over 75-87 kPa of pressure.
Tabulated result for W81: 306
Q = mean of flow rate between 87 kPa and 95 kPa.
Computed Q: 322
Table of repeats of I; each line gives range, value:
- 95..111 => 273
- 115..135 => 188.1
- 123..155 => 205.1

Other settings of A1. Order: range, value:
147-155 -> 322.2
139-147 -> 312.3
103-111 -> 278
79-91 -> 322.9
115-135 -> 275.2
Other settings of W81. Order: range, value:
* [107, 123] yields 224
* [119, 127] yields 197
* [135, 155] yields 310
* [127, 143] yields 279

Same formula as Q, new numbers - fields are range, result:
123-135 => 239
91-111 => 298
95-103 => 310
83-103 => 313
